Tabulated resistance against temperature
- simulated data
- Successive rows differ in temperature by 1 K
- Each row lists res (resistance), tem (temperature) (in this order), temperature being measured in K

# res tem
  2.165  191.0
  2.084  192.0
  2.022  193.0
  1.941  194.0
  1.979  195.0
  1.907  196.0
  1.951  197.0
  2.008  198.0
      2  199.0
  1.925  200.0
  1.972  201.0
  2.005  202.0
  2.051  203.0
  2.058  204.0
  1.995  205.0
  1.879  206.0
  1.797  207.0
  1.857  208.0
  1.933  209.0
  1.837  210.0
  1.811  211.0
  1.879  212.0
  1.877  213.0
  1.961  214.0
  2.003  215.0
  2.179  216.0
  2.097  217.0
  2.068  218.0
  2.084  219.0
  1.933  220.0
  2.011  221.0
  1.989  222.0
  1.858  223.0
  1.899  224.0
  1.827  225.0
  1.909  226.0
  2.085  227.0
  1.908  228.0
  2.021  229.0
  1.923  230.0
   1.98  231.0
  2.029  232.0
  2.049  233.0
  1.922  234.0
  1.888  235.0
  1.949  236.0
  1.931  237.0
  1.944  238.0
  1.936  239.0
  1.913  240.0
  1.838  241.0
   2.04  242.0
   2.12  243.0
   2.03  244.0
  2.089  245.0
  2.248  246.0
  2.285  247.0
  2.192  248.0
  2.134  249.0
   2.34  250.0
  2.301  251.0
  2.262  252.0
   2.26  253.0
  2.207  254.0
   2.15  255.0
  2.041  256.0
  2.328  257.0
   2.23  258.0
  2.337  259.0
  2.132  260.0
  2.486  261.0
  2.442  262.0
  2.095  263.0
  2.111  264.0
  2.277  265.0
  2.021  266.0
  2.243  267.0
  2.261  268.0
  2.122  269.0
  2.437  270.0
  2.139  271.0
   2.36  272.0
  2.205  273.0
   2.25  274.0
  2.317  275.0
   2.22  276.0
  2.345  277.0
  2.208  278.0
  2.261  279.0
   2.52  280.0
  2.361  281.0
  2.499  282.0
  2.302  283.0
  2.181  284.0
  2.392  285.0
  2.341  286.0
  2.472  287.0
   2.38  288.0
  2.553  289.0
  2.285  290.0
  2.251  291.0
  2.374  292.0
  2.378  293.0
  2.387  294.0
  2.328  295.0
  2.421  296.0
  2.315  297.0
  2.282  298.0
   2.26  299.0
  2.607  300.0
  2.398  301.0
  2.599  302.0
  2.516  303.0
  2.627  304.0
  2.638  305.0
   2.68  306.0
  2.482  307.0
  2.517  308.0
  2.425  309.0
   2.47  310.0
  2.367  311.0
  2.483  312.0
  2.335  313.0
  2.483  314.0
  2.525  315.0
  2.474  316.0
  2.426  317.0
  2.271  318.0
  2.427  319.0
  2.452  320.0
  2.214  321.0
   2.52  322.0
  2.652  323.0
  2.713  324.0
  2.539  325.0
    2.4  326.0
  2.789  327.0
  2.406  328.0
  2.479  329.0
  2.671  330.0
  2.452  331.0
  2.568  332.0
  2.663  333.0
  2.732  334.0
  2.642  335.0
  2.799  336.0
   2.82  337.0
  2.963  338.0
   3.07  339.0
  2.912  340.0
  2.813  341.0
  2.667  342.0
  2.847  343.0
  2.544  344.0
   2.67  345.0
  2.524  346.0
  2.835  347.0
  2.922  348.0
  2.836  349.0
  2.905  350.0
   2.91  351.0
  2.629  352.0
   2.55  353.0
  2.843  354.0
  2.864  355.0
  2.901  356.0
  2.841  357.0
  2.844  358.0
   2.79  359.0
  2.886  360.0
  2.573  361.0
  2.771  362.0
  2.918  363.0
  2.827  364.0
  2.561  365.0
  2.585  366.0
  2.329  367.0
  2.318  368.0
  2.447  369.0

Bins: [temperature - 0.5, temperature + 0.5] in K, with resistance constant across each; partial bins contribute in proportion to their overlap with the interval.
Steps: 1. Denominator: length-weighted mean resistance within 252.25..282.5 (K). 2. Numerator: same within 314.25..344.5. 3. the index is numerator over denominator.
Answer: 1.16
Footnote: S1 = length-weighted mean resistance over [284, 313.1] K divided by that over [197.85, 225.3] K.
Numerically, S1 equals 1.24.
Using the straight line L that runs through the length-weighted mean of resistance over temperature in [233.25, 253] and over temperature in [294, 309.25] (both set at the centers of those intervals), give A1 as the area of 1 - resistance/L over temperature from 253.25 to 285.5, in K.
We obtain -0.17 K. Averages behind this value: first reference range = 2.08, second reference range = 2.47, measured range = 2.26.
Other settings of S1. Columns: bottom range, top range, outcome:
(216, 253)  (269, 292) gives 1.14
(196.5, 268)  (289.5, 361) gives 1.27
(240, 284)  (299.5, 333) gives 1.12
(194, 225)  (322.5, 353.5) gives 1.38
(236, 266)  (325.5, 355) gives 1.26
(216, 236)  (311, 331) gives 1.26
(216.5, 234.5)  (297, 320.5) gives 1.25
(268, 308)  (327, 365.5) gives 1.16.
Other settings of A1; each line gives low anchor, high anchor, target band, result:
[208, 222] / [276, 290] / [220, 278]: 1.3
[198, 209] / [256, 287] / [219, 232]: 0.7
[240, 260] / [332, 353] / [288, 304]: 0.4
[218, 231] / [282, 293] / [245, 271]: -0.7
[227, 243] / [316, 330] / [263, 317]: -1.8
